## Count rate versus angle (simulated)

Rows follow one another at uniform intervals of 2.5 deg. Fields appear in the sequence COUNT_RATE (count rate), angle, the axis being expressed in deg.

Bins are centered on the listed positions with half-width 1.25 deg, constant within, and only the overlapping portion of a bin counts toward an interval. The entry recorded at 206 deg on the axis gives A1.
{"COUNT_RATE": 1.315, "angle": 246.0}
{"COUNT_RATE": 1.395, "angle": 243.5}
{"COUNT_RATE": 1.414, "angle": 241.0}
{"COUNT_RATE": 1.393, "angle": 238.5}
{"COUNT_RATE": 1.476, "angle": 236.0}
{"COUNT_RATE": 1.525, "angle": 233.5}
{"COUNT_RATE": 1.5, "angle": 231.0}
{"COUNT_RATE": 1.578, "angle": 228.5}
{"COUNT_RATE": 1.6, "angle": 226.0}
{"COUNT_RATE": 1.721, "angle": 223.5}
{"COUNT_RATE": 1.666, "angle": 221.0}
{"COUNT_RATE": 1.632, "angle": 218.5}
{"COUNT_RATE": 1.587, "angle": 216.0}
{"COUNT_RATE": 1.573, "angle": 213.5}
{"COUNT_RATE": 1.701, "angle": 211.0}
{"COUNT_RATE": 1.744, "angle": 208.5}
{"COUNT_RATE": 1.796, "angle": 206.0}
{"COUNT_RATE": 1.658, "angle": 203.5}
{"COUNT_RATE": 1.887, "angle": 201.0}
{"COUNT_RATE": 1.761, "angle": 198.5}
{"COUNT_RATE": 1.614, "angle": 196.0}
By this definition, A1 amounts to 1.796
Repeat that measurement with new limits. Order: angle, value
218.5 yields 1.632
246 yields 1.315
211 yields 1.701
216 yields 1.587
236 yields 1.476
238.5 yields 1.393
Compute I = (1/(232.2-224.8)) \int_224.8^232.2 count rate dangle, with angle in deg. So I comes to 1.56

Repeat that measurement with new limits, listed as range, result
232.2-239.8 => 1.46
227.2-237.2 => 1.52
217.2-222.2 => 1.65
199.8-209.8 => 1.77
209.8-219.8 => 1.62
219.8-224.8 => 1.69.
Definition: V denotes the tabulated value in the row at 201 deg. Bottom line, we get 1.887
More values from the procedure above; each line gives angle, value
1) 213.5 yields 1.573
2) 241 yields 1.414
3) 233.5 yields 1.525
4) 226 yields 1.6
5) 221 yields 1.666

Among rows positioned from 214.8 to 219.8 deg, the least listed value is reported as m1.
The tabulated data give 1.587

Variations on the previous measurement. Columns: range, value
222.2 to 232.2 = 1.5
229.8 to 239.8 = 1.393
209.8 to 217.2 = 1.573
